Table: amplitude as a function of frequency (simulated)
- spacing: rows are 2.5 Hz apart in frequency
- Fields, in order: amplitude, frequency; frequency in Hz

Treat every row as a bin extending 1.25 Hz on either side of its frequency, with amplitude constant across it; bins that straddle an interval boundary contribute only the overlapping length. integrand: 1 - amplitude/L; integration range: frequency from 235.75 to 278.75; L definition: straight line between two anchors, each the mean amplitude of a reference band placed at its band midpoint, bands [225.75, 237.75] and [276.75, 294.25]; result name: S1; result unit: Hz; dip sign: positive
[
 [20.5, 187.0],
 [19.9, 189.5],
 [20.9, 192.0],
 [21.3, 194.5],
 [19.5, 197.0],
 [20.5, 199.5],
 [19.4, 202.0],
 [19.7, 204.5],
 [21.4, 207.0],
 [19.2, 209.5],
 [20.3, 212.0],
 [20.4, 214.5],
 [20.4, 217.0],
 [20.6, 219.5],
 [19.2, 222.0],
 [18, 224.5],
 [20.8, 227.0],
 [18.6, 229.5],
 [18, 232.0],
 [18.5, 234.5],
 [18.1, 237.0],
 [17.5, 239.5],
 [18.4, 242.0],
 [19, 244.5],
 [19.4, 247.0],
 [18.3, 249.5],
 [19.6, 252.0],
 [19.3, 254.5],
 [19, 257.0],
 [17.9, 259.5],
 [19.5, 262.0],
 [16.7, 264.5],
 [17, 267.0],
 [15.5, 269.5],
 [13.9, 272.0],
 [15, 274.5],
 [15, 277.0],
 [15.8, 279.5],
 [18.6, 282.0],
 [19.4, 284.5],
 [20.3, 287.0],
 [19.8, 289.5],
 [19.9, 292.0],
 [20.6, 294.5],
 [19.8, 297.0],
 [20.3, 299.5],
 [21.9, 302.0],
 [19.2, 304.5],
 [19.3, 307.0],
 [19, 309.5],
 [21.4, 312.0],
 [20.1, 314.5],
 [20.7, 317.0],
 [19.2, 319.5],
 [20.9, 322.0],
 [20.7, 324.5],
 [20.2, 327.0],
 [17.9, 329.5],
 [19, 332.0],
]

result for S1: 2.8 Hz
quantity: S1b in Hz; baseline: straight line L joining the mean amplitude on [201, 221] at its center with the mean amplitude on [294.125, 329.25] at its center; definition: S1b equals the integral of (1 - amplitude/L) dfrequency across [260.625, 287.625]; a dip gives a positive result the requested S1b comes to 4.4 Hz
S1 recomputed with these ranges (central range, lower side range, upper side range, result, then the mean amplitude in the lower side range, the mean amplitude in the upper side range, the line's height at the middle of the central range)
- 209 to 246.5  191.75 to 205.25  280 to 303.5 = 1.8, 20.2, 19.9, 20.1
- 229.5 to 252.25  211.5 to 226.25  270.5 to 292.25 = 0.6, 19.8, 17.4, 19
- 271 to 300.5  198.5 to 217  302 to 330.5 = 2.7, 20.1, 20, 20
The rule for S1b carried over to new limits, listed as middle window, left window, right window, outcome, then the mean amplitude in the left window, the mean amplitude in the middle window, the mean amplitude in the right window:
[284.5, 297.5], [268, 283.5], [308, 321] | -1.94 Hz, 15.7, 20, 20.1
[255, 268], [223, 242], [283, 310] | 0.71 Hz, 18.5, 18.1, 20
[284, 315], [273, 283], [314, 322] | -3.28 Hz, 16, 20.1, 20.1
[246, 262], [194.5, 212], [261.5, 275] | -1.83 Hz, 20.1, 19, 16.2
